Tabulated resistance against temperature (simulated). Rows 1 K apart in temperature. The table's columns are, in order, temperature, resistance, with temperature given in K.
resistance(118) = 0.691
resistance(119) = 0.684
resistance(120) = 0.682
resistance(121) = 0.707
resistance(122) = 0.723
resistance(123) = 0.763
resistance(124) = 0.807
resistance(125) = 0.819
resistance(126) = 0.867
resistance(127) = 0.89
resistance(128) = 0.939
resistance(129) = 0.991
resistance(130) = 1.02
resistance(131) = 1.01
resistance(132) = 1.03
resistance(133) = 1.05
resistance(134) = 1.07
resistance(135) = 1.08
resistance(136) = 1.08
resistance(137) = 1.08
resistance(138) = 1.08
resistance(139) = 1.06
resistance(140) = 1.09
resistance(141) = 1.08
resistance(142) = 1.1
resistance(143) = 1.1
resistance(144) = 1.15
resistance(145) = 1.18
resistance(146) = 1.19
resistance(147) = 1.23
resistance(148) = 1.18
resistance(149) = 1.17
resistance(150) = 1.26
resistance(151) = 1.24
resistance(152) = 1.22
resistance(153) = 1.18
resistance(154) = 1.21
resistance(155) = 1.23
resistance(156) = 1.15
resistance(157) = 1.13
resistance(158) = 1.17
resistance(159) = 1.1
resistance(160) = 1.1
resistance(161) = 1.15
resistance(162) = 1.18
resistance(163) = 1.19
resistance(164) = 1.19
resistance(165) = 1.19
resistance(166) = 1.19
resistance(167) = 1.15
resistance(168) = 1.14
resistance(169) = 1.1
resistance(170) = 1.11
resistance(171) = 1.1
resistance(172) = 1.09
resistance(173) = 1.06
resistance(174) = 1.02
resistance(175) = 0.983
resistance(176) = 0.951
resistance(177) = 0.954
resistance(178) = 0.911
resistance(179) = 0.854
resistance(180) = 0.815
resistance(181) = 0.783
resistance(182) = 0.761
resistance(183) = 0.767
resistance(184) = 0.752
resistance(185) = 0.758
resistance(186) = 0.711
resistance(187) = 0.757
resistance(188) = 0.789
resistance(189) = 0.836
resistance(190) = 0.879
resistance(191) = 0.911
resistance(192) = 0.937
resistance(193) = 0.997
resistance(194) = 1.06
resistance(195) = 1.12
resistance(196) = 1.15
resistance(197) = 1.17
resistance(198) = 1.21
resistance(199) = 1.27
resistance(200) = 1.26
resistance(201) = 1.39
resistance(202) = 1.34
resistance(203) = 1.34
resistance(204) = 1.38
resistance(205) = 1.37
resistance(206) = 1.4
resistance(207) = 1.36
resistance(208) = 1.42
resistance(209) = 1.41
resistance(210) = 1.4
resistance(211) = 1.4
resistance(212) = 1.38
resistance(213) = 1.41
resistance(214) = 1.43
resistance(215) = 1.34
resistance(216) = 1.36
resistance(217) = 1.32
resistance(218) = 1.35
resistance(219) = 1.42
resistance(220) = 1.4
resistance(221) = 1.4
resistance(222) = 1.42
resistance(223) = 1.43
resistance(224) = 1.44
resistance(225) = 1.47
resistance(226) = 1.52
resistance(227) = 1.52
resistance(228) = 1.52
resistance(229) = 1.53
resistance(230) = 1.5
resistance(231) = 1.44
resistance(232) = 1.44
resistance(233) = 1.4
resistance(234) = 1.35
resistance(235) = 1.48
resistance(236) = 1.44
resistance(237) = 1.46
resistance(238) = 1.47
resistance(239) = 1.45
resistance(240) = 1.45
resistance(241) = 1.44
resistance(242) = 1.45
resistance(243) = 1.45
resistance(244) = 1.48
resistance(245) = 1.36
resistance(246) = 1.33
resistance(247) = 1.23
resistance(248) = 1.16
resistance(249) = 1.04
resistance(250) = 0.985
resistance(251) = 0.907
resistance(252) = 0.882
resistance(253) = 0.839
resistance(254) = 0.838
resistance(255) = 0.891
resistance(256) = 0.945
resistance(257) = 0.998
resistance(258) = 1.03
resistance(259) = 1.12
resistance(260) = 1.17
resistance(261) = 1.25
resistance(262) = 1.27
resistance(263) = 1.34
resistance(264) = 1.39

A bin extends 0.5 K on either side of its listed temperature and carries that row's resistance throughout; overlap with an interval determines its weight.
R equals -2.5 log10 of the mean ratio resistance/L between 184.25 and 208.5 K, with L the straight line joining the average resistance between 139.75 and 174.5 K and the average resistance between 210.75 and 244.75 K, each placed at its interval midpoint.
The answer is 0.18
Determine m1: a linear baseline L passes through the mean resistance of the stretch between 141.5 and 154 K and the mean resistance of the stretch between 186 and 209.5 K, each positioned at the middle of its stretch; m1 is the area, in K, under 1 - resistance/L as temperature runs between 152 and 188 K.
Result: 4.5 K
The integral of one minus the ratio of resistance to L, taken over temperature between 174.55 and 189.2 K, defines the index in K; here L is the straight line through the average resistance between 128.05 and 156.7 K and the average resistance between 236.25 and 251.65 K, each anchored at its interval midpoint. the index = 4.5 K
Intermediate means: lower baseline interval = 1.12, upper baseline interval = 1.31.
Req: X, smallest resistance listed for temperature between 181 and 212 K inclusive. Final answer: 0.711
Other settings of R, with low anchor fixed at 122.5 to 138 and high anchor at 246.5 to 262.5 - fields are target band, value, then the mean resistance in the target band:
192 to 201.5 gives -0.16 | 1.17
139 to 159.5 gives -0.19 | 1.17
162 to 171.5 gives -0.17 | 1.15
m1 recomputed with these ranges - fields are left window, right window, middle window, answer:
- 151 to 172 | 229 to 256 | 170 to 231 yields 1.7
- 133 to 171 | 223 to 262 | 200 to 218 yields -2.1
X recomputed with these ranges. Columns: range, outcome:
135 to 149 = 1.06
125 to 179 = 0.819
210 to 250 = 0.985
